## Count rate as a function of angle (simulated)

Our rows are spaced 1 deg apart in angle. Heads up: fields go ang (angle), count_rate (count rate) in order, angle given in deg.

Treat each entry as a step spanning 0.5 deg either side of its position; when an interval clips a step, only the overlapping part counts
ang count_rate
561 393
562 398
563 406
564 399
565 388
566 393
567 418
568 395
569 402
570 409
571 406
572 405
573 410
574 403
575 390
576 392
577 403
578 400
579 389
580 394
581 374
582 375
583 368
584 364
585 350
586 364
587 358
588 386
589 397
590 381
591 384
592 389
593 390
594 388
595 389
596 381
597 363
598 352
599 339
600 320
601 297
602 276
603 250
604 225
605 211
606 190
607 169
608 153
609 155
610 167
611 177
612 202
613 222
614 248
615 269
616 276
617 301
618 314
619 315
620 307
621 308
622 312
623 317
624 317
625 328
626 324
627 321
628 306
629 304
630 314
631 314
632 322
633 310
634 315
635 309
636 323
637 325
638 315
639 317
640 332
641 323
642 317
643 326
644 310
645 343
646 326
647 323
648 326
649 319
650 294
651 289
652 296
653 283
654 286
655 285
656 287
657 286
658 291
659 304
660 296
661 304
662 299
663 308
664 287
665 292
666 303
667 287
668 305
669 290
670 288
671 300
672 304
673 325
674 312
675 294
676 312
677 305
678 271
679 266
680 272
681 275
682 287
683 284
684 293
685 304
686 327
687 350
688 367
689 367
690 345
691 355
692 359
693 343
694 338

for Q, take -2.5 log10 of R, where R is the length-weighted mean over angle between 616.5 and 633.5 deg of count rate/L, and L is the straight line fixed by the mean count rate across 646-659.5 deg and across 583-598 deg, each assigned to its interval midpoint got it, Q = 0.06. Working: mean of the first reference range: 376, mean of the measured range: 314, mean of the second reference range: 299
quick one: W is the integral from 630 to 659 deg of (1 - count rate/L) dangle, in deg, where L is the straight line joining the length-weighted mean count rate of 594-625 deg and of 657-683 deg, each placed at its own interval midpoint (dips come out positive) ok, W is -2.51 deg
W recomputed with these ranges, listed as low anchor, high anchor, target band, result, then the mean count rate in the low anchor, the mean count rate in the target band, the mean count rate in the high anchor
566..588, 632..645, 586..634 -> 7.15 deg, 389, 300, 320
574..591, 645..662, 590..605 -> 1.19 deg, 381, 336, 301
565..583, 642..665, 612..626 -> 2.06 deg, 396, 293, 303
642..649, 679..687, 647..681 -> 1.45 deg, 325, 296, 294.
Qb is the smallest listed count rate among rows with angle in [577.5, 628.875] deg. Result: 153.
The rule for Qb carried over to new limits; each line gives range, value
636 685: 266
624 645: 304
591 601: 297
